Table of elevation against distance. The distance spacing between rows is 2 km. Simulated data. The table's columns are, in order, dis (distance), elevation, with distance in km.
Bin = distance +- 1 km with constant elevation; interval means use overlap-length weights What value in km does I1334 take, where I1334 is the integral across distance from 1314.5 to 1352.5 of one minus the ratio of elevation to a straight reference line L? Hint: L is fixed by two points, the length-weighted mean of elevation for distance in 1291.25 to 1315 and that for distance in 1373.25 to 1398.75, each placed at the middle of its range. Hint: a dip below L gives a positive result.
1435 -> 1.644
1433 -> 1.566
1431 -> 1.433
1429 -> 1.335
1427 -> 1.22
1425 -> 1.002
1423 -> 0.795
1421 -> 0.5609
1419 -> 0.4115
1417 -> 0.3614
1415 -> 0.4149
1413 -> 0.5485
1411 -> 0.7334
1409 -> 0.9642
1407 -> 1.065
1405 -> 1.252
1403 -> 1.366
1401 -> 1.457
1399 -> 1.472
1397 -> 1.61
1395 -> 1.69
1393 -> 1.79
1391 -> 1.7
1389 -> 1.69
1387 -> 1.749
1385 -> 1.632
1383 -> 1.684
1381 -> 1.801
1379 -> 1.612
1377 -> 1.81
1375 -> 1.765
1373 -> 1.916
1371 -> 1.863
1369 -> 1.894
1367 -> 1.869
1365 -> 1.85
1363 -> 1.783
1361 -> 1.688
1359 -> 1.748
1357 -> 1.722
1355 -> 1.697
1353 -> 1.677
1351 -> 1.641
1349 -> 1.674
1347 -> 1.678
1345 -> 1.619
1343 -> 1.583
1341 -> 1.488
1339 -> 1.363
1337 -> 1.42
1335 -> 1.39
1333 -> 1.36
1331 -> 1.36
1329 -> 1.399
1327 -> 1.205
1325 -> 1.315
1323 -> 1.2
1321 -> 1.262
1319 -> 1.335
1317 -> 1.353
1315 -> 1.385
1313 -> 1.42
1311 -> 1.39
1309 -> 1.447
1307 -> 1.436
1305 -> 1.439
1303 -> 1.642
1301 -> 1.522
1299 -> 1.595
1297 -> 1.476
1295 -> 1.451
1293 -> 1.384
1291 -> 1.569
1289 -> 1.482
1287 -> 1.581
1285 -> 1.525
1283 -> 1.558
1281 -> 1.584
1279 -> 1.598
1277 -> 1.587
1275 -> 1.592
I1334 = 3.29 km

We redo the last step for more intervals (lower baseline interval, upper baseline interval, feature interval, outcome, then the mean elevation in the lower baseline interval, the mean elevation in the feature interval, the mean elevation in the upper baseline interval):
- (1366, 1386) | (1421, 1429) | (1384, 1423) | 6.17 km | 1.78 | 1.17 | 0.991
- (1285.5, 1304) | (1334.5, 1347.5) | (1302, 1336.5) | 3.17 km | 1.52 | 1.37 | 1.5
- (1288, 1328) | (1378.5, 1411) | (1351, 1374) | -4.86 km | 1.42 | 1.78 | 1.51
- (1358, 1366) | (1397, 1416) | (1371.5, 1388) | -2.95 km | 1.77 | 1.75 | 1.06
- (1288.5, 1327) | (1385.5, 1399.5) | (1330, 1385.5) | -3.17 km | 1.42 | 1.66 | 1.68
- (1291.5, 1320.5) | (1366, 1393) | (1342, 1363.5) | -0.37 km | 1.45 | 1.68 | 1.77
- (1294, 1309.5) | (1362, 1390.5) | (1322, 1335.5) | 2.42 km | 1.5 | 1.32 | 1.78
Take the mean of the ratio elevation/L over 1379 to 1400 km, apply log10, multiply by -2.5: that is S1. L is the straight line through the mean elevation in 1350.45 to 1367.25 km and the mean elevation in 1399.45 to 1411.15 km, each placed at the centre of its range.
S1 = -0.219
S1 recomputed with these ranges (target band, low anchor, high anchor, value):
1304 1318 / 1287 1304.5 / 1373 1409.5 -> 0.09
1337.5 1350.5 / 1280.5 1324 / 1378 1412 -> -0.07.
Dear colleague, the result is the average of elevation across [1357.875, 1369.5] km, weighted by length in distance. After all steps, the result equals 1.8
